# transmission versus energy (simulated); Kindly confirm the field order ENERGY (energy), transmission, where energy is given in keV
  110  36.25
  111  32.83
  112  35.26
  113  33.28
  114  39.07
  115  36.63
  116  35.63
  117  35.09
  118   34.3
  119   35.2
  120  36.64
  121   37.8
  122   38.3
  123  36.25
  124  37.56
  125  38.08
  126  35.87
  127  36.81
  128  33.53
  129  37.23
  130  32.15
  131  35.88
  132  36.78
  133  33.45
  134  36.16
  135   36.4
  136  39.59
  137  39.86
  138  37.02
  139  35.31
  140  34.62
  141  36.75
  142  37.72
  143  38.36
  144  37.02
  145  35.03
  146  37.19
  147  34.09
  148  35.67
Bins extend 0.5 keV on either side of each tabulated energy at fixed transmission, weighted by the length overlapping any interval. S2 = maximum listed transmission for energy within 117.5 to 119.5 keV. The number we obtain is 35.2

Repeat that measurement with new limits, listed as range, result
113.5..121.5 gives 39.07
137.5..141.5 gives 37.02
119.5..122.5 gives 38.3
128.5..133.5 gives 37.23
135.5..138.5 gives 39.86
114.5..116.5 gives 36.63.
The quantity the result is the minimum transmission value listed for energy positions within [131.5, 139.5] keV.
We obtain 33.45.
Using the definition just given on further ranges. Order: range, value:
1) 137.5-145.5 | 34.62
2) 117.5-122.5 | 34.3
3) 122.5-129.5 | 33.53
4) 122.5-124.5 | 36.25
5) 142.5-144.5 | 37.02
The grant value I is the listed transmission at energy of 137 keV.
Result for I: 39.86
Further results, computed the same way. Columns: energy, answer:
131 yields 35.88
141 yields 36.75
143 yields 38.36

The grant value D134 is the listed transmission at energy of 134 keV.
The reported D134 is 36.16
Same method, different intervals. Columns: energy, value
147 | 34.09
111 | 32.83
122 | 38.3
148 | 35.67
